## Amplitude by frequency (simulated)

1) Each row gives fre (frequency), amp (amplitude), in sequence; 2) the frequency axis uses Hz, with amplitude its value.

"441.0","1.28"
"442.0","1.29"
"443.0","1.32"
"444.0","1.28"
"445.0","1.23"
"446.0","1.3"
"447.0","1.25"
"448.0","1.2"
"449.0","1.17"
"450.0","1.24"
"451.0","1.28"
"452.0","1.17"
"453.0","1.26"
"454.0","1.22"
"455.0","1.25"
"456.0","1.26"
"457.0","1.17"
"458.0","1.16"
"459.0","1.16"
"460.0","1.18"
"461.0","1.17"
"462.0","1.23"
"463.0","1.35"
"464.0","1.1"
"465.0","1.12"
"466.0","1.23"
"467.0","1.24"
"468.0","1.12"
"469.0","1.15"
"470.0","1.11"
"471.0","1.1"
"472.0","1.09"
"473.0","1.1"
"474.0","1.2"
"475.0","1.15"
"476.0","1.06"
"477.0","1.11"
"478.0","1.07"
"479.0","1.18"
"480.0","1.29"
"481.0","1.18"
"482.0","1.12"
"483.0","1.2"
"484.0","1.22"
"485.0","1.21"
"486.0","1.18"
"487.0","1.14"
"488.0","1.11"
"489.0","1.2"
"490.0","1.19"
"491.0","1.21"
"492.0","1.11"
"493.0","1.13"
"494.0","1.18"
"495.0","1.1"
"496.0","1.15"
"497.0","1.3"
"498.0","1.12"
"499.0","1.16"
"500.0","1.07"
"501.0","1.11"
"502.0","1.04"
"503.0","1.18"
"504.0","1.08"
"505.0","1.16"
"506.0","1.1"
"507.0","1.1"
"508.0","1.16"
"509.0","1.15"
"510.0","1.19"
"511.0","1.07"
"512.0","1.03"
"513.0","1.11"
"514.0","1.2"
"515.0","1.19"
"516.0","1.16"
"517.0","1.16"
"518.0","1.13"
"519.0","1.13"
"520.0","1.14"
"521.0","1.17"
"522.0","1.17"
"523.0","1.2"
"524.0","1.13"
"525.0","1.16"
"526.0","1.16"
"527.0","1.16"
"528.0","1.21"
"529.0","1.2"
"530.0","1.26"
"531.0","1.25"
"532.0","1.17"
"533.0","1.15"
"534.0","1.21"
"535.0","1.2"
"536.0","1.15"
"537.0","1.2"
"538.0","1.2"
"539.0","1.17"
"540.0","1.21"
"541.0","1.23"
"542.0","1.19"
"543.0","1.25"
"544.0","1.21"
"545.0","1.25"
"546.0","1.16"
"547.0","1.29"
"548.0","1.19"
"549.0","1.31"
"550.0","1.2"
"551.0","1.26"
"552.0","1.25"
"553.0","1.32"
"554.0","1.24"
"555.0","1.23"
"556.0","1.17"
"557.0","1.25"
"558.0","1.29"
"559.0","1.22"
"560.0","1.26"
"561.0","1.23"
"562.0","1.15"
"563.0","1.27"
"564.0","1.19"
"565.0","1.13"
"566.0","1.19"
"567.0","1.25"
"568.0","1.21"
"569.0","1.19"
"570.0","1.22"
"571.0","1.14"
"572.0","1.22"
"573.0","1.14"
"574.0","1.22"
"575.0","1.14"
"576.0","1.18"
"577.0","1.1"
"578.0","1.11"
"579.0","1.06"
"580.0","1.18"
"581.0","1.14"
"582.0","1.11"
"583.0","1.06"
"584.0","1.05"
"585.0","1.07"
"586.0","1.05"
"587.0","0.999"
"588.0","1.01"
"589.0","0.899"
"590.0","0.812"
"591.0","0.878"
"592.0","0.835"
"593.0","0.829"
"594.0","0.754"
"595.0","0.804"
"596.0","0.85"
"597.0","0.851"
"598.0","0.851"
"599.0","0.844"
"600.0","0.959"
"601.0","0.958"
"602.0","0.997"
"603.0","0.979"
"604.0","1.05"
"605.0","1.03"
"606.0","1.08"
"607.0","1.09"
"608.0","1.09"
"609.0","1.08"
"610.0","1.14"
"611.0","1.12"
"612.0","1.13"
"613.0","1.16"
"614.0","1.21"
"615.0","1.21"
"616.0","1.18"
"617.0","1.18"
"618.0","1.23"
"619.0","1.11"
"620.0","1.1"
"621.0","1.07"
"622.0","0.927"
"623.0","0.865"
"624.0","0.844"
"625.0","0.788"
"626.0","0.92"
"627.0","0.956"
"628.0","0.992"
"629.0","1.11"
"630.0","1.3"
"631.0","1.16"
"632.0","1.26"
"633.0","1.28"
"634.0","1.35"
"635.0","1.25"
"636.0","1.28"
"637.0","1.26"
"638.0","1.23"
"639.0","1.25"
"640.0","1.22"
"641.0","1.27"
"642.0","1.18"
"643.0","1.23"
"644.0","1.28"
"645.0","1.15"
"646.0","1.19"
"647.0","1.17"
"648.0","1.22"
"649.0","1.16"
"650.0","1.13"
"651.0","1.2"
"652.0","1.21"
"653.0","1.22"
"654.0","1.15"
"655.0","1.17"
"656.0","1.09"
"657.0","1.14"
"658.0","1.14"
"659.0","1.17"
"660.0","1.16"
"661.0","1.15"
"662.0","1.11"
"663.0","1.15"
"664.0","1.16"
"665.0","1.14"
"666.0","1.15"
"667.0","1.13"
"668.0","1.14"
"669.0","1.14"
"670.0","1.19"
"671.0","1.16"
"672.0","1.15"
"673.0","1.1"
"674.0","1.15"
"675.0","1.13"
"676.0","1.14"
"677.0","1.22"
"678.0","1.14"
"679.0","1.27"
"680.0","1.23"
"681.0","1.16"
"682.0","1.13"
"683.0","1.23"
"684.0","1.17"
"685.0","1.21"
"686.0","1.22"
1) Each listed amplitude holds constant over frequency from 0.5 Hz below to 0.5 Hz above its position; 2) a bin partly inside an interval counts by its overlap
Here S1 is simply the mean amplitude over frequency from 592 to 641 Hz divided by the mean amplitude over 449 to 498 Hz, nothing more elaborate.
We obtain 0.9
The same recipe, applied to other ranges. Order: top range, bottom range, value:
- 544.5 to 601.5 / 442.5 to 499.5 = 0.93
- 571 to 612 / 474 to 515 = 0.89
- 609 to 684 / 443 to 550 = 0.98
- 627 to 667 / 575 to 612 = 1.19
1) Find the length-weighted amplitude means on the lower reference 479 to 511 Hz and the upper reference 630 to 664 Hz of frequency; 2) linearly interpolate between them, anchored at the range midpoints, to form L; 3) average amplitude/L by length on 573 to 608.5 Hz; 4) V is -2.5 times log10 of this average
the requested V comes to 0.18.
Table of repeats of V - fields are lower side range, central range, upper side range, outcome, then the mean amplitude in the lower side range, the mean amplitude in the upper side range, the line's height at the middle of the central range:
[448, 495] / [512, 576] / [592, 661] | -0.055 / 1.17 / 1.1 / 1.14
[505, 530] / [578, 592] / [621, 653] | 0.130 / 1.15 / 1.15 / 1.15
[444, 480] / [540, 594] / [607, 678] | 0.014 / 1.19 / 1.15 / 1.16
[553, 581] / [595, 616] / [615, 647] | 0.130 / 1.19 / 1.14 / 1.16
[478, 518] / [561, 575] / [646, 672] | -0.036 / 1.15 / 1.16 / 1.15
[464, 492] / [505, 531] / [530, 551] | 0.034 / 1.16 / 1.21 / 1.19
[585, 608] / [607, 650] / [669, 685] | -0.116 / 0.934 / 1.17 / 1.03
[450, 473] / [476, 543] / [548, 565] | 0.045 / 1.19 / 1.24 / 1.21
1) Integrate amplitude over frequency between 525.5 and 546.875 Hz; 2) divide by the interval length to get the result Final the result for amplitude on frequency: 1.2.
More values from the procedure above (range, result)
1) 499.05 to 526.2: 1.14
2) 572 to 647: 1.08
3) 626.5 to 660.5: 1.19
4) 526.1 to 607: 1.12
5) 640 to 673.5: 1.17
